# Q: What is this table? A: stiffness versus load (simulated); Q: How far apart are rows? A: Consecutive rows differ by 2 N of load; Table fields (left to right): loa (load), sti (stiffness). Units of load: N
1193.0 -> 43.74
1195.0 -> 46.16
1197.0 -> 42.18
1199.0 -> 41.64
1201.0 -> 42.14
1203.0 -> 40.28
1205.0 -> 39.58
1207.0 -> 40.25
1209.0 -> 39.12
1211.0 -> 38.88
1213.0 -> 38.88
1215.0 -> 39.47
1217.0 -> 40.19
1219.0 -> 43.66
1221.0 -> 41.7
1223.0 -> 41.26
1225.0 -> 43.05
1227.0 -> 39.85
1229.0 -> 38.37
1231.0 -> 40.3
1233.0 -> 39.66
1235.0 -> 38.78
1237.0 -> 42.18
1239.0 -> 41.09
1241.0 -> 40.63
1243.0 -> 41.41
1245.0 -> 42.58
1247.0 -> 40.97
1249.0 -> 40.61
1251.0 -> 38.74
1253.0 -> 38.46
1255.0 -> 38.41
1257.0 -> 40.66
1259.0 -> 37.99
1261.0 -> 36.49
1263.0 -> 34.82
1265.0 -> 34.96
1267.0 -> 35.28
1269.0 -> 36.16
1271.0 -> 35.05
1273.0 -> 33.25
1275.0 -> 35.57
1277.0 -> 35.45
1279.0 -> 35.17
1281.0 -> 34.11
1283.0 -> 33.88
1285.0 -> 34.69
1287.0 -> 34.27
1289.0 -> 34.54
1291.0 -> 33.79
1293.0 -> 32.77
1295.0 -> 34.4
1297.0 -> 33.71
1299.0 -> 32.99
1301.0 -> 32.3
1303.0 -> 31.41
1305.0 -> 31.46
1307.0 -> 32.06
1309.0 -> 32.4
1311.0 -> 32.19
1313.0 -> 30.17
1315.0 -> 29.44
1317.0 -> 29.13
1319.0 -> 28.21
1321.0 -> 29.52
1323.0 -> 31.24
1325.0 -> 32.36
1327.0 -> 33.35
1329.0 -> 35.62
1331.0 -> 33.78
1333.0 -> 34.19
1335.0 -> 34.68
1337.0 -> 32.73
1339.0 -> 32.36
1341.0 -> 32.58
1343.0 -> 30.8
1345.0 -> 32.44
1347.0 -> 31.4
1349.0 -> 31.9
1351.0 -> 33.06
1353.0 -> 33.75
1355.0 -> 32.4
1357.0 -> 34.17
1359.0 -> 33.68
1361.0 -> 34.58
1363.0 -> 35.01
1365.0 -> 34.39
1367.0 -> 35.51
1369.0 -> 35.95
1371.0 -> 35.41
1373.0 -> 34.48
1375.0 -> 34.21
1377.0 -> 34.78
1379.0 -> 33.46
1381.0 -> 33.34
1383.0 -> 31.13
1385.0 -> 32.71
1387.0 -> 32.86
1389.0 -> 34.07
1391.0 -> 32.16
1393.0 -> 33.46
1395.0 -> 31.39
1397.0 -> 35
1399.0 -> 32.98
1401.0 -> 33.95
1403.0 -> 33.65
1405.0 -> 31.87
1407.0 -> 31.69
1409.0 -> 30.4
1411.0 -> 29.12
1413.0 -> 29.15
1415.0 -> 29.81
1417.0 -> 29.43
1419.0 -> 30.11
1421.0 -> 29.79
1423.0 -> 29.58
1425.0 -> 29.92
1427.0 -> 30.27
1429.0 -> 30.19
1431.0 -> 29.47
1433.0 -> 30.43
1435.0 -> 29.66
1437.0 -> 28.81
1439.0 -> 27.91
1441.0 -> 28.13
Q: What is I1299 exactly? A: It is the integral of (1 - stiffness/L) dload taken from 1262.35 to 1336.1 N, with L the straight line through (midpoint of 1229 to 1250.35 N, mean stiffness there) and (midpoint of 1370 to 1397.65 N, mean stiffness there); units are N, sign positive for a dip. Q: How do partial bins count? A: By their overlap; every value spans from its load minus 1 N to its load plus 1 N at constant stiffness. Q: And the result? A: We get 8.80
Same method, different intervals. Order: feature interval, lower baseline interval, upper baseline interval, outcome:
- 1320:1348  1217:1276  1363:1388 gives 2.4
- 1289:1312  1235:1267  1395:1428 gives 2.5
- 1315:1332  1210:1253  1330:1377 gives 1.8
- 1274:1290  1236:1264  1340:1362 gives 1.2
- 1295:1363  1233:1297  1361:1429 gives 4.6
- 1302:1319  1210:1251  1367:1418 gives 2.7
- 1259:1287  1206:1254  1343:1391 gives 2.3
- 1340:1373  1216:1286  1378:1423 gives 0.2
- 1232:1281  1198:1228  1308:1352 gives -0.7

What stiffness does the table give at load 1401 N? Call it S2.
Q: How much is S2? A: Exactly 33.95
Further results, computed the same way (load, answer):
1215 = 39.47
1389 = 34.07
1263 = 34.82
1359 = 33.68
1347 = 31.4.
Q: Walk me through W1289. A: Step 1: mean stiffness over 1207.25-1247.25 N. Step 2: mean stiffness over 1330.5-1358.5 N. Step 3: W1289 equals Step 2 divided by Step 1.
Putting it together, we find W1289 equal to 0.81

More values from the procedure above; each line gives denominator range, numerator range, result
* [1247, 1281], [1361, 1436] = 0.88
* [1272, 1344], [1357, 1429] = 0.99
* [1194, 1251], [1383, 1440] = 0.76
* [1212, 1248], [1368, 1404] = 0.82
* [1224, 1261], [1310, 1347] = 0.80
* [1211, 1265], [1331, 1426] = 0.82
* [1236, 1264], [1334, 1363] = 0.83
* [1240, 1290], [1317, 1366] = 0.89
